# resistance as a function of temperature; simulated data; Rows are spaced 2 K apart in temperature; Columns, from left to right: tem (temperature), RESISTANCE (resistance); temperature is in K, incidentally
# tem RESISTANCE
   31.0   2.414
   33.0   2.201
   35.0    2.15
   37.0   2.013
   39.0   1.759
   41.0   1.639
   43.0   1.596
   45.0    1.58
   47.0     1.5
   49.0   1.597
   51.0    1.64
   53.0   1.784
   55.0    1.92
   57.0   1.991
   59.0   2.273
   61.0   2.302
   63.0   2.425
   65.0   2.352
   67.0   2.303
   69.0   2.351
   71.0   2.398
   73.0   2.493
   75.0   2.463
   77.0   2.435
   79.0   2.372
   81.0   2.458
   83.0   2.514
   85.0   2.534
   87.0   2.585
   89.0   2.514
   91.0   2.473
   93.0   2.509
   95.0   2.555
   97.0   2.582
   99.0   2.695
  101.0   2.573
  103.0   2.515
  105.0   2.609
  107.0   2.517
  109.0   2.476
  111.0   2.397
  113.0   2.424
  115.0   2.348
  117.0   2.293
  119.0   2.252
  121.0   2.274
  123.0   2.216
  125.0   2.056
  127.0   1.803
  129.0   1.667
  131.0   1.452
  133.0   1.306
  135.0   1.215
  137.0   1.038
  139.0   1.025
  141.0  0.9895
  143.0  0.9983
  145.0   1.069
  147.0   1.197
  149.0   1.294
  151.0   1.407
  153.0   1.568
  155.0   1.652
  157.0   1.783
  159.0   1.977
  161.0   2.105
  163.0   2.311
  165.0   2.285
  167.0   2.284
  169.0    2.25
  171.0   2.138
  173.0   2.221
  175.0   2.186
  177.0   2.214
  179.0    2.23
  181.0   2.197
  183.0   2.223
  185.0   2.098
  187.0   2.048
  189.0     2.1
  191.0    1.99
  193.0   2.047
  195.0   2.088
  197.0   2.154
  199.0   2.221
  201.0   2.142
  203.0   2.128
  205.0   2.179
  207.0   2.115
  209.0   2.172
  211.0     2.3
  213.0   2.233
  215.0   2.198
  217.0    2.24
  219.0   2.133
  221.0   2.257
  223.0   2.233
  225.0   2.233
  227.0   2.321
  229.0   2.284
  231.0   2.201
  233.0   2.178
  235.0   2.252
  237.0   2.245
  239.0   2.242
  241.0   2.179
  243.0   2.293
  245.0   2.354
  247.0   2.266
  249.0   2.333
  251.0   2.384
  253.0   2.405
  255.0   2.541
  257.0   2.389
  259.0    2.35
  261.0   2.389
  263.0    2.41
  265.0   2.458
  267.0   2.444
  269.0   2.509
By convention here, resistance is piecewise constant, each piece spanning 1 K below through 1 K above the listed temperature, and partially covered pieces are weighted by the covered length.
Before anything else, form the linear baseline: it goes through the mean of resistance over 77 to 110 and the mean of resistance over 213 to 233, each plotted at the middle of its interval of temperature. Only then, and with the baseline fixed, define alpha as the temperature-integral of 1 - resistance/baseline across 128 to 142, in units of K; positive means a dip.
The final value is 6.9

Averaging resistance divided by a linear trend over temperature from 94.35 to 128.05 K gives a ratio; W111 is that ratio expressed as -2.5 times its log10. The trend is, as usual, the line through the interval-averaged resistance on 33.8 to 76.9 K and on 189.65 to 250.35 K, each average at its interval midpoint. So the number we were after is -0.14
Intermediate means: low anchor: 2.03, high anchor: 2.21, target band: 2.38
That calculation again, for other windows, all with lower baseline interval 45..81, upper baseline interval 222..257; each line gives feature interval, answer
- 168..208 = 0.05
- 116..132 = 0.10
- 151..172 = 0.11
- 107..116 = -0.11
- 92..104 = -0.18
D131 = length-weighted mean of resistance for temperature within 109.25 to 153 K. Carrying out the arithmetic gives 1.67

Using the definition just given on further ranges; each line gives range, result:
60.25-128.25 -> 2.41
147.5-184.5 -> 2.01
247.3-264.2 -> 2.4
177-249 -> 2.2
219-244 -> 2.24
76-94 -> 2.49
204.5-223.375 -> 2.21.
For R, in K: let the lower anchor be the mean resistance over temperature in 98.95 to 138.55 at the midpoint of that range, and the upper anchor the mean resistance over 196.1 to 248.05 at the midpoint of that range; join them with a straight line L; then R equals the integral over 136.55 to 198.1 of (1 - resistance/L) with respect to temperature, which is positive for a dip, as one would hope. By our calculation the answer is 8.5 K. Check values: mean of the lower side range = 2.08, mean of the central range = 1.85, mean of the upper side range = 2.22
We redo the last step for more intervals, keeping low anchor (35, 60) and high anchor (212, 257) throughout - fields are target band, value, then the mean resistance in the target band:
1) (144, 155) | 3.8 K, 1.34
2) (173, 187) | -0.3 K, 2.18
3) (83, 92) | -3.0 K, 2.53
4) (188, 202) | 0.4 K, 2.11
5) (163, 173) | -0.7 K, 2.24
